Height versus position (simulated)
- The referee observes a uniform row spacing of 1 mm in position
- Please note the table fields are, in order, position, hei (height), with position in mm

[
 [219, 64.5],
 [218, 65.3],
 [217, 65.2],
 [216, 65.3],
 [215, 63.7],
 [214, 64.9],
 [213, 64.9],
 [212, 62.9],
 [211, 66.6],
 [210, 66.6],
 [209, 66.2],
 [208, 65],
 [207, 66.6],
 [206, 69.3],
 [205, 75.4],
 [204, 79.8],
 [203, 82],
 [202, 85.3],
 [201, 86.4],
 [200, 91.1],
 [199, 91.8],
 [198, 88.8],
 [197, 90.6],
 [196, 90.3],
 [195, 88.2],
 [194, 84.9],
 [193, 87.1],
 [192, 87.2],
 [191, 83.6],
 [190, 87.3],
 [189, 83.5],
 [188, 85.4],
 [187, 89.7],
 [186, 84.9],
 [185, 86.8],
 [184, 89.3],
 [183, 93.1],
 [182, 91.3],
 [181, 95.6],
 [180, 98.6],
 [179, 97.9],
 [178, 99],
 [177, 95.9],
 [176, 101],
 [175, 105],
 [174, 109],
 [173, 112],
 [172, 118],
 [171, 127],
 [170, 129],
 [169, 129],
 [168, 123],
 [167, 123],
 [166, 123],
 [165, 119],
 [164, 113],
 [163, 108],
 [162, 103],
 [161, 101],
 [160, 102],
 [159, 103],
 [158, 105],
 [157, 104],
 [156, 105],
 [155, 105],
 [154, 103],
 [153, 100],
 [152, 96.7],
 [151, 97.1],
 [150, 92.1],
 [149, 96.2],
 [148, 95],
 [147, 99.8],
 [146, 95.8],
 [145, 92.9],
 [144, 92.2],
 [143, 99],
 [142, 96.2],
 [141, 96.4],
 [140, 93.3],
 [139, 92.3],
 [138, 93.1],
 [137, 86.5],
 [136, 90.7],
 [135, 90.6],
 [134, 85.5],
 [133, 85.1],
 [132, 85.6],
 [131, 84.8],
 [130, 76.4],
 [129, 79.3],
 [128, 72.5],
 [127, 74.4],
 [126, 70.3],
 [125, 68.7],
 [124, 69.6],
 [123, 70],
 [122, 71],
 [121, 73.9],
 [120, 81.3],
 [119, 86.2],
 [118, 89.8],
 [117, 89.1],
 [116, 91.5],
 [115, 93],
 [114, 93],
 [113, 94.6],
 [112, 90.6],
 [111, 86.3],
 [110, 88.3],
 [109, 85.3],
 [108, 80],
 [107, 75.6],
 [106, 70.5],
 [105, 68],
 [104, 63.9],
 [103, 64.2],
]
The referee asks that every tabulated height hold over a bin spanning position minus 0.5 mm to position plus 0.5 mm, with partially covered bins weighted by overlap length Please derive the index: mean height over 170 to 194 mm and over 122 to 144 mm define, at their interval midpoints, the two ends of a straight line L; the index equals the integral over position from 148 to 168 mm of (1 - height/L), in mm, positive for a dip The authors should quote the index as -3.34 mm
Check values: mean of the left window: 83.7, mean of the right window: 96.5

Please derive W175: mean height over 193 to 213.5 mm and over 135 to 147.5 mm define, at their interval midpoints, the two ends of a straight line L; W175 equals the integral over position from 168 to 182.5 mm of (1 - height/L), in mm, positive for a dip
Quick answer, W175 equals -3.87 mm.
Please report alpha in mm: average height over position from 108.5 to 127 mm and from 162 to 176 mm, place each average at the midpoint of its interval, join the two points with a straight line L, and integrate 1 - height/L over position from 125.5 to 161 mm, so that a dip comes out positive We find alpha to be 2.6 mm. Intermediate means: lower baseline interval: 82.7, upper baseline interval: 117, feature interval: 92.6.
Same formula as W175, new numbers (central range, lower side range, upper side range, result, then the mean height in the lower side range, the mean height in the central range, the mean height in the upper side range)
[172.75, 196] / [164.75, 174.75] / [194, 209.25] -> 2.3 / 121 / 92.6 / 81.5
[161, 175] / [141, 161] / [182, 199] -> -3.4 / 98.9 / 117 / 87.8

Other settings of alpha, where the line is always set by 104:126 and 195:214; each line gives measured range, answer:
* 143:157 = -3.25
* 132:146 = -2.05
